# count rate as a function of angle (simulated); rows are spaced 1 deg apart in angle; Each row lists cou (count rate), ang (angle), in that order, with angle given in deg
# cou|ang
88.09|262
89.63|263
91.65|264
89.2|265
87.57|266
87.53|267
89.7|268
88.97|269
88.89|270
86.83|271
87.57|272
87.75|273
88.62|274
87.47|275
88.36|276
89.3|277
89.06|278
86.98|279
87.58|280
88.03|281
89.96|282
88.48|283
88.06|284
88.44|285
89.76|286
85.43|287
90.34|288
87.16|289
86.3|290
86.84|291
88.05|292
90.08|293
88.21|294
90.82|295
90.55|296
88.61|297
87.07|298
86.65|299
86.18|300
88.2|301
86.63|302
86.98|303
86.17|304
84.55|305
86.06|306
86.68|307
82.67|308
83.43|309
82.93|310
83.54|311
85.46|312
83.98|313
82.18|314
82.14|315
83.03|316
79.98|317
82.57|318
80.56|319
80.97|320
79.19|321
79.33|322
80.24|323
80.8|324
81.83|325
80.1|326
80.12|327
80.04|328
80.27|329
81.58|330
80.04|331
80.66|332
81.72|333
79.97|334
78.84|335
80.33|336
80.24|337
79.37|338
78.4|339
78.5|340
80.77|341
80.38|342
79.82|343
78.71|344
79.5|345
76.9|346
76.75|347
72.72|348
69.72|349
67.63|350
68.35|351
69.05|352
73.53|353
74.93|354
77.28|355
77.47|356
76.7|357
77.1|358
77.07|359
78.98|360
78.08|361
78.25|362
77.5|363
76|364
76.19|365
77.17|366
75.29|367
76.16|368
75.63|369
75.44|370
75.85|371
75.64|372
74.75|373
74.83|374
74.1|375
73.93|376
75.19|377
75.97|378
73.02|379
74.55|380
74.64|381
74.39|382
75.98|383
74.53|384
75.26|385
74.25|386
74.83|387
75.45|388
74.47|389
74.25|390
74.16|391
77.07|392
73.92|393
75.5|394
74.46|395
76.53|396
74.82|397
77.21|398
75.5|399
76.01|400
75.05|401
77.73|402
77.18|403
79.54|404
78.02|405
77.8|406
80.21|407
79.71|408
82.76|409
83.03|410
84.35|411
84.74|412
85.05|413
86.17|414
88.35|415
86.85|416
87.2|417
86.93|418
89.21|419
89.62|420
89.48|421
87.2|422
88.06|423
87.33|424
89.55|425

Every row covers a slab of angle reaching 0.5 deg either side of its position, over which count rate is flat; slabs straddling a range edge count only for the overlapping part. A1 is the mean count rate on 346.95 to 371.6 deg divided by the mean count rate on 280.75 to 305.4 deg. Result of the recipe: 0.85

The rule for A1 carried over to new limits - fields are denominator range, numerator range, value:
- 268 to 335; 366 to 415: 0.90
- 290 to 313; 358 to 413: 0.88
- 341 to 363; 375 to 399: 0.99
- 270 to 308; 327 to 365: 0.88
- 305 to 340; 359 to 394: 0.93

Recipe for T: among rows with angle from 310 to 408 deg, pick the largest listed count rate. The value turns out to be 85.46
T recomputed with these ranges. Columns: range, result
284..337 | 90.82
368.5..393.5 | 77.07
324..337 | 81.83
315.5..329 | 83.03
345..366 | 79.5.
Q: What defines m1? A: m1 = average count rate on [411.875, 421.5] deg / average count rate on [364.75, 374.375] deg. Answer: 1.16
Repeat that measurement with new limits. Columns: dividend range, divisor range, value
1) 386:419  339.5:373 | 1.04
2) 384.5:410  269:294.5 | 0.87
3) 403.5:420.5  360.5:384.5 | 1.11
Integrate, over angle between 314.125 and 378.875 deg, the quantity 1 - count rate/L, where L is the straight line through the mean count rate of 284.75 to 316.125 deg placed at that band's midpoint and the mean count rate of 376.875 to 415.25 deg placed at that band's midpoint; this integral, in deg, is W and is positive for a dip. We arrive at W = 3.5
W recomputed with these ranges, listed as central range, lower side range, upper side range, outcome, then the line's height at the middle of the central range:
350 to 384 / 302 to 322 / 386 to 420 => 2.4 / 81.1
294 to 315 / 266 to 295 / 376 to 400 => -0.2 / 85.3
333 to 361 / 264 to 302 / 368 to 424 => 2.1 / 82.9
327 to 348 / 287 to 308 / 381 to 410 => 0.9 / 82.9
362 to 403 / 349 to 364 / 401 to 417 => 1.6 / 78.5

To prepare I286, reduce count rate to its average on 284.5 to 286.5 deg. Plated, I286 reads 89.1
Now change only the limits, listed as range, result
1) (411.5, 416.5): 86.2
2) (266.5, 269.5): 88.7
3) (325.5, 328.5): 80.1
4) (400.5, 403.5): 76.7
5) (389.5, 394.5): 75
